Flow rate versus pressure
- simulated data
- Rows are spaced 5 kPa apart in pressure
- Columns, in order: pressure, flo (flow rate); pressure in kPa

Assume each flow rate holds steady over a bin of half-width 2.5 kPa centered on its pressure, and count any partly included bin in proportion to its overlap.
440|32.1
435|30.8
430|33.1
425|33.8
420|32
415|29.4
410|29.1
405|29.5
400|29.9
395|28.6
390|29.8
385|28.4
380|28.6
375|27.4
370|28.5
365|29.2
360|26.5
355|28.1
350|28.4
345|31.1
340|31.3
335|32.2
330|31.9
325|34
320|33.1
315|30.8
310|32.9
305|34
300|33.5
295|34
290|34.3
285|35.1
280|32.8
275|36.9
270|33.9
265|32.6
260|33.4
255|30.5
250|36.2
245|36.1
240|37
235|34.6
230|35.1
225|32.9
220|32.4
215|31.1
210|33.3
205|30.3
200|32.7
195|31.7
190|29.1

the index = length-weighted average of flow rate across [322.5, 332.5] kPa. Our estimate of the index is 33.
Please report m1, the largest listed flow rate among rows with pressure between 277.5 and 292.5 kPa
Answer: 35.1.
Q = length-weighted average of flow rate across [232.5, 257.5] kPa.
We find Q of 34.9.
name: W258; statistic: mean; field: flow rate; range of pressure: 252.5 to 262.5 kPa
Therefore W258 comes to 31.9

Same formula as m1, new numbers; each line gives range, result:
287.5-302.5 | 34.3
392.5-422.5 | 32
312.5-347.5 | 34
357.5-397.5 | 29.8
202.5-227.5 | 33.3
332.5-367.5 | 32.2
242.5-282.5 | 36.9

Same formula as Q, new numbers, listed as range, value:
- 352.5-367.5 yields 27.9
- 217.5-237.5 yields 33.8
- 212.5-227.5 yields 32.1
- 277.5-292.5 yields 34.1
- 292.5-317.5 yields 33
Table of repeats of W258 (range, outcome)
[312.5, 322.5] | 31.9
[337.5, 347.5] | 31.2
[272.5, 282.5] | 34.9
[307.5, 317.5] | 31.9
